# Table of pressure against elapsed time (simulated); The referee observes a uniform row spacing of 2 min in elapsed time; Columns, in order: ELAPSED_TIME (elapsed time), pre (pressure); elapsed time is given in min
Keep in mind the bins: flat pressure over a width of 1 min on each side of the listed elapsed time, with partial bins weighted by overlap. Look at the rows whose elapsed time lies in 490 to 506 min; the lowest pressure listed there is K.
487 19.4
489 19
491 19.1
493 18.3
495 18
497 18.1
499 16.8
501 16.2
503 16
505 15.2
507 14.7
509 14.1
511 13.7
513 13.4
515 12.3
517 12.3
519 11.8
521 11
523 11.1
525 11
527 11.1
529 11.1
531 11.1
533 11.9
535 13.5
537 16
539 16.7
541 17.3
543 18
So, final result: 15.2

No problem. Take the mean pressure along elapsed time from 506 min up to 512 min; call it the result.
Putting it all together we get 14.2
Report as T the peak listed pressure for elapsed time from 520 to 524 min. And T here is 11.1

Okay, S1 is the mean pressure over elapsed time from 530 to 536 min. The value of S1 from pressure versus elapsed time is 12.2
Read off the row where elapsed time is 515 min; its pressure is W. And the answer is 12.3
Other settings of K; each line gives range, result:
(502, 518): 12.3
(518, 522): 11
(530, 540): 11.1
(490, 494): 18.3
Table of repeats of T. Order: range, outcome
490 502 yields 19.1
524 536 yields 13.5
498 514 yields 16.8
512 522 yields 13.4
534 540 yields 16.7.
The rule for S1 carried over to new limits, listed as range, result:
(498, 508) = 15.8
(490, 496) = 18.5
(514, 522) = 11.9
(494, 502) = 17.3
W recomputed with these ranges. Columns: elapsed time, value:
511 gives 13.7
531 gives 11.1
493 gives 18.3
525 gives 11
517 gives 12.3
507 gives 14.7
